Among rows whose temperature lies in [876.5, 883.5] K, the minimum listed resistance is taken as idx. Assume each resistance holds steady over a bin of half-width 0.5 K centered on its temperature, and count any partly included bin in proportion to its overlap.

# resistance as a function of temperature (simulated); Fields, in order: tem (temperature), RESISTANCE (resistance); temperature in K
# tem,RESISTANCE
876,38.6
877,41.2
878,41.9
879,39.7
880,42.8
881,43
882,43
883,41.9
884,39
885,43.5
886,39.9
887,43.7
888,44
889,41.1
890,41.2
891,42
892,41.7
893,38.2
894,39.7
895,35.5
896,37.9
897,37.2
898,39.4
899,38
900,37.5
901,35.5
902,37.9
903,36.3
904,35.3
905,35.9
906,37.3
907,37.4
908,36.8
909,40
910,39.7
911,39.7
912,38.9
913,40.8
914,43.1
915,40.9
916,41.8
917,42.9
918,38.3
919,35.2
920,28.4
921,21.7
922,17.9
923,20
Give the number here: 39.7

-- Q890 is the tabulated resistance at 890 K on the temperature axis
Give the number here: 41.2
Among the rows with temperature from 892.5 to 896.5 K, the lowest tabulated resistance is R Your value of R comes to 35.5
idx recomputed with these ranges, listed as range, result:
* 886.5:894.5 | 38.2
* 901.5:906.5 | 35.3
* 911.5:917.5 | 38.9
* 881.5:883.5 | 41.9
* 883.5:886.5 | 39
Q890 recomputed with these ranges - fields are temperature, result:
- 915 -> 40.9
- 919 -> 35.2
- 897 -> 37.2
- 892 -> 41.7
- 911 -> 39.7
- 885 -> 43.5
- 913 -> 40.8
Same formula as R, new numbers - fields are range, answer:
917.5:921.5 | 21.7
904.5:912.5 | 35.9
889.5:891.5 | 41.2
